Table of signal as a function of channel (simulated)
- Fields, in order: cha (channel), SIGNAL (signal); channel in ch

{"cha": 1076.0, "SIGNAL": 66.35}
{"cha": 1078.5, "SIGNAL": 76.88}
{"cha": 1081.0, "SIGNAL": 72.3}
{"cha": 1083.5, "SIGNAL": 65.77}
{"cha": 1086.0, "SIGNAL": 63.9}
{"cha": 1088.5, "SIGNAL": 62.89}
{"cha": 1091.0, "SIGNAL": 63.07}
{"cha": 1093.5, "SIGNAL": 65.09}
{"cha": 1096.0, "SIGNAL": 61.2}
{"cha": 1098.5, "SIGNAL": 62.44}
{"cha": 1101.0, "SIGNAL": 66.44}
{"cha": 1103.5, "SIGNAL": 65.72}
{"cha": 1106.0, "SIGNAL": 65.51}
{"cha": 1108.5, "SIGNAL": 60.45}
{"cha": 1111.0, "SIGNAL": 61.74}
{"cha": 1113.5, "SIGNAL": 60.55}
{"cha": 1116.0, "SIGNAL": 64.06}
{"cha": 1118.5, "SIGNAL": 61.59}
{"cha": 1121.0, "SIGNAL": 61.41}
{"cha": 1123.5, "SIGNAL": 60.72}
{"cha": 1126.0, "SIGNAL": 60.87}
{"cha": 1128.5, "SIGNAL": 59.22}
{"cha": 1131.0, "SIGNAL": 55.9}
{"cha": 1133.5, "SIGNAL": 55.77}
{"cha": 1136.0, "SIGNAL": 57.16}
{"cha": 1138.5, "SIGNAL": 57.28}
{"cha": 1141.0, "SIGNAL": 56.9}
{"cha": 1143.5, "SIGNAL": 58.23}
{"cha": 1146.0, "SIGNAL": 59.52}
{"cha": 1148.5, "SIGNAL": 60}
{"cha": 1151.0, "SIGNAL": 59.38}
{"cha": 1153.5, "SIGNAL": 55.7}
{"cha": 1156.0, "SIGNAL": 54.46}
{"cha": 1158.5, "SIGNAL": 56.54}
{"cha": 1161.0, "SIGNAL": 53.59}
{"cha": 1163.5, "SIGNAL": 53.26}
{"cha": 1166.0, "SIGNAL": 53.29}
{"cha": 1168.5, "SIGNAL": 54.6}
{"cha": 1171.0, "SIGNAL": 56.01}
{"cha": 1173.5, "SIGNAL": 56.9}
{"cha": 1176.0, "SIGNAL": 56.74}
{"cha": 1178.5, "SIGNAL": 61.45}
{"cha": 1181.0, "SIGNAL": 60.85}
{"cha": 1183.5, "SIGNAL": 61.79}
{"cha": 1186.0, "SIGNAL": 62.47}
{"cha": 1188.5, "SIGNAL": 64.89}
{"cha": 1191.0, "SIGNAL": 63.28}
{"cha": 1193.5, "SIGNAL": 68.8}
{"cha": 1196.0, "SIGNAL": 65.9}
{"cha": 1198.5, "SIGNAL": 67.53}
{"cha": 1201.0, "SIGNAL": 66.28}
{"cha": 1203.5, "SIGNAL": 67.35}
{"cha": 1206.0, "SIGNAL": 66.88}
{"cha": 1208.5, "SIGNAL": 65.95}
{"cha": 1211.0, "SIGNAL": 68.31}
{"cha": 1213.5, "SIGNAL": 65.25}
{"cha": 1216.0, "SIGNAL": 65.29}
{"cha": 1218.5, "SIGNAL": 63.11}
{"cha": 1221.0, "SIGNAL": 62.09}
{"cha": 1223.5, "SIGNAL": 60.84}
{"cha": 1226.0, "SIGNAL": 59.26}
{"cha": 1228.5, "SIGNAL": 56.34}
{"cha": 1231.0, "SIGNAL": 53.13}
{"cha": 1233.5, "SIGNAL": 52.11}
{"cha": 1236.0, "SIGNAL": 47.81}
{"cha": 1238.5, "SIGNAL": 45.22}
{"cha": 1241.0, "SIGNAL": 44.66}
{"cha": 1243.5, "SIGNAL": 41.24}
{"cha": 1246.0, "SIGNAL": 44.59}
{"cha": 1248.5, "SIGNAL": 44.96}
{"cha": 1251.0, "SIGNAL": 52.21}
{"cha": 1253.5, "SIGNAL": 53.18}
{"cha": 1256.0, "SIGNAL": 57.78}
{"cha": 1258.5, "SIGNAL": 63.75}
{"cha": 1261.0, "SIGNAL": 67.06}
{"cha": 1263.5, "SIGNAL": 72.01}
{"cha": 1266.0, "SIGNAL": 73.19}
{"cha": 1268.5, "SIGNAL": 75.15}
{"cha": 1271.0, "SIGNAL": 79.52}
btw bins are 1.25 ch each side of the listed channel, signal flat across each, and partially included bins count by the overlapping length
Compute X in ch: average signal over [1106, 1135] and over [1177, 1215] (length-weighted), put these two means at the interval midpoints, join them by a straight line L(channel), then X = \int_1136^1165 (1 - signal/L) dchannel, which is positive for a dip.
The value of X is 2.5 ch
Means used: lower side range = 60.4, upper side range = 65.1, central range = 56.8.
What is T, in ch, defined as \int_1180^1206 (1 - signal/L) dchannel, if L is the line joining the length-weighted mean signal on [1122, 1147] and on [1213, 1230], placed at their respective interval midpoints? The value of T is -2.0 ch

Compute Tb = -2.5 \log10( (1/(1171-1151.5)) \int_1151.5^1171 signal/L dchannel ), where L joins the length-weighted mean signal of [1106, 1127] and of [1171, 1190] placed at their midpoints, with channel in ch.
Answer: 0.11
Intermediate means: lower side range 61.7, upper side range 60.5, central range 54.8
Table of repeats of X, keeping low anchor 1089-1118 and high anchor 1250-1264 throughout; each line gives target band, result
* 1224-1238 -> 1.69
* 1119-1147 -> 1.88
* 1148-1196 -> 2.50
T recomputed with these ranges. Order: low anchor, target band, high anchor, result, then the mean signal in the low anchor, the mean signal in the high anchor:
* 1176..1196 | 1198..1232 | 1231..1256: -4.8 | 63.1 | 48.1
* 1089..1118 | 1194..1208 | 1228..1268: -2.3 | 63.2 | 54.7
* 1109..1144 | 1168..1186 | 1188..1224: 1.3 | 59.4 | 65.6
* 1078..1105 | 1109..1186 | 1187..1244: 6.1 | 65.7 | 60.3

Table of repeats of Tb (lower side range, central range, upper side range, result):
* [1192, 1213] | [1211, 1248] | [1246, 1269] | 0.17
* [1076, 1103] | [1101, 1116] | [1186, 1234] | 0.04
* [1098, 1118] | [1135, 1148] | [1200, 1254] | 0.06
